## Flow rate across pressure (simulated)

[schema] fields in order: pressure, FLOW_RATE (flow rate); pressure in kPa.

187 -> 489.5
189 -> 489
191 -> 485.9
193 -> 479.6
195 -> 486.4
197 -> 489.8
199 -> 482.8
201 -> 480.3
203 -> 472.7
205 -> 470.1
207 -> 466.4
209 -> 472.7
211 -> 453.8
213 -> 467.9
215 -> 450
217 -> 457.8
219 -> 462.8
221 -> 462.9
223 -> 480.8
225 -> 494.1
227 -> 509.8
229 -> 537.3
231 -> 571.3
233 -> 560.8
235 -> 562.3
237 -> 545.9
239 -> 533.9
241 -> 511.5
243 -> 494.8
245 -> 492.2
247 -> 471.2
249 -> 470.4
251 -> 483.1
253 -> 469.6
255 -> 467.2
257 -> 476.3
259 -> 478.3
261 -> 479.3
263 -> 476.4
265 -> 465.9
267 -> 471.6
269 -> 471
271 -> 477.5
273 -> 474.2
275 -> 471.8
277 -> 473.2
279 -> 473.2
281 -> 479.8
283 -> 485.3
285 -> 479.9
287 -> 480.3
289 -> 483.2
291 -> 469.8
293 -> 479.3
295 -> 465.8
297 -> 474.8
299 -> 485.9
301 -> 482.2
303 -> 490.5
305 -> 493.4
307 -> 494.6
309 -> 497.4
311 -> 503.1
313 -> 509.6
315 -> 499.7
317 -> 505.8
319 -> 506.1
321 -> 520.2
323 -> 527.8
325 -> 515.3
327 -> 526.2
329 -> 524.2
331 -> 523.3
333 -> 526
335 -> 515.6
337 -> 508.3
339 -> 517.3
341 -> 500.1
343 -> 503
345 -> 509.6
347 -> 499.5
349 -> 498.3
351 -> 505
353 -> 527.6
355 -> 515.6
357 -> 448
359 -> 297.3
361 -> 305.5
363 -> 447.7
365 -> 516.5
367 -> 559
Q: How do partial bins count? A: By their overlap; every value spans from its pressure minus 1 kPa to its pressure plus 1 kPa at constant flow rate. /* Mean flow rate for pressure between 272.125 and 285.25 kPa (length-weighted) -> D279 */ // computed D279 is 477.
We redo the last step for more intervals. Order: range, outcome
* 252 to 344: 491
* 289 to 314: 487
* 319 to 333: 522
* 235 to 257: 496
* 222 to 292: 492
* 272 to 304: 478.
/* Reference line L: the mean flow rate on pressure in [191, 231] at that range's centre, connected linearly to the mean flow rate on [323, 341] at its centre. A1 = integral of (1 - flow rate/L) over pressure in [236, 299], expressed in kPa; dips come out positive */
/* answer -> 2.10 kPa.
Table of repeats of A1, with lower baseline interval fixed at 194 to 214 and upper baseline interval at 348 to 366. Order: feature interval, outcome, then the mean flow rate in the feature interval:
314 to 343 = -3.8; 515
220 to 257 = -2.9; 506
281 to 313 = -1.7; 485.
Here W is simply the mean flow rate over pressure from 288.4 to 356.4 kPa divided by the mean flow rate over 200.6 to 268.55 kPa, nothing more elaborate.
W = 1.03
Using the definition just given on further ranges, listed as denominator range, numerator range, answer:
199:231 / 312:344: 1.07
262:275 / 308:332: 1.09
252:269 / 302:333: 1.08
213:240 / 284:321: 0.96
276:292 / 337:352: 1.06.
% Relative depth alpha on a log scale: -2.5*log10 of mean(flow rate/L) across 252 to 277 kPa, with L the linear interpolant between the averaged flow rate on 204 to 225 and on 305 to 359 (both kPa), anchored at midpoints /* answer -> 0.02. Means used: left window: 466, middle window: 473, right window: 505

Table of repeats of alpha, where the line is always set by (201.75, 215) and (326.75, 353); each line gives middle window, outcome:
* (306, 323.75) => -0.01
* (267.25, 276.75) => 0.03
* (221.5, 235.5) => -0.12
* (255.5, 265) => 0.02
